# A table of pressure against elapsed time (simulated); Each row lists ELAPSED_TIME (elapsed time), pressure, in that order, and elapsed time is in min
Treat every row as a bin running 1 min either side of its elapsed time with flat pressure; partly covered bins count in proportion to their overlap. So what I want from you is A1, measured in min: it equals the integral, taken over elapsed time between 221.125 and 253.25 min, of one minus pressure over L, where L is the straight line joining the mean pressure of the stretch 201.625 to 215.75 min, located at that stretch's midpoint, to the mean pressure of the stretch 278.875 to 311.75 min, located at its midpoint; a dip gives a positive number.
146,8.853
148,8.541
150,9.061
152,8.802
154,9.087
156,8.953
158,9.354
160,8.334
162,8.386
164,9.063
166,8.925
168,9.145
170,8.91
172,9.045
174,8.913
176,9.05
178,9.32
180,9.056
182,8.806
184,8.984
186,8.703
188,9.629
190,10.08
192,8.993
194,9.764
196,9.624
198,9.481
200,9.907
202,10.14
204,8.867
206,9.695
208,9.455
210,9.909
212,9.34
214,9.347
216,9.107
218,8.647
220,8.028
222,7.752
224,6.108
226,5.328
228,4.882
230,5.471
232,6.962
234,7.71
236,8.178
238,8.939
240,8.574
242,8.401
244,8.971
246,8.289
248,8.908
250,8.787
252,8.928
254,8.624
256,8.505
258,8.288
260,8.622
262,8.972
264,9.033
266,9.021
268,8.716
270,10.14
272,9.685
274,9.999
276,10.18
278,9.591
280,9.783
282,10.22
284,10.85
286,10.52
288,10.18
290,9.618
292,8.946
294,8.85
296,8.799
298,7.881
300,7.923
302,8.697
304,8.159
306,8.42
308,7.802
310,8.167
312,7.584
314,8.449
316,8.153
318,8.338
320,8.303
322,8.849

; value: 5.8 min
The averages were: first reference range 9.49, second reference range 9.02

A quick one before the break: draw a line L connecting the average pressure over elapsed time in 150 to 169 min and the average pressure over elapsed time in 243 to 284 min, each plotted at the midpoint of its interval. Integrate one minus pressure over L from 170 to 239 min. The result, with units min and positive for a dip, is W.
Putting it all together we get 3.1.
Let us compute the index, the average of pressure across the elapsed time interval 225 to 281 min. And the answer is 8.48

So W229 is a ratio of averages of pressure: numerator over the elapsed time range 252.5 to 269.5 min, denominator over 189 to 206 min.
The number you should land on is 0.9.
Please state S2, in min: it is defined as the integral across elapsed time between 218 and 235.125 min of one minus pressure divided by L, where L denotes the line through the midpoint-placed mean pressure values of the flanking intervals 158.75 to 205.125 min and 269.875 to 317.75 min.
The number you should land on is 4.6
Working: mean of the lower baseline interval 9.18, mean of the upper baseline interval 9.08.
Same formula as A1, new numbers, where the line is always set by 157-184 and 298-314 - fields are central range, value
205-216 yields -1.0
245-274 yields -1.8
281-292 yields -2.6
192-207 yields -1.4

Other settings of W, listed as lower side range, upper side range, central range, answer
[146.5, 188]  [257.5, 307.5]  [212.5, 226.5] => 1.8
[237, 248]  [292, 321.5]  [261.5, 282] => -2.6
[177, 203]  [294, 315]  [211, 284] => 2.2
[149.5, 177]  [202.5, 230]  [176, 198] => -1.9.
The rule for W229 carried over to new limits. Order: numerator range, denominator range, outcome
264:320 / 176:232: 1.05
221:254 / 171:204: 0.82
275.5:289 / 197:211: 1.06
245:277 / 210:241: 1.17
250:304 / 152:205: 1.01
